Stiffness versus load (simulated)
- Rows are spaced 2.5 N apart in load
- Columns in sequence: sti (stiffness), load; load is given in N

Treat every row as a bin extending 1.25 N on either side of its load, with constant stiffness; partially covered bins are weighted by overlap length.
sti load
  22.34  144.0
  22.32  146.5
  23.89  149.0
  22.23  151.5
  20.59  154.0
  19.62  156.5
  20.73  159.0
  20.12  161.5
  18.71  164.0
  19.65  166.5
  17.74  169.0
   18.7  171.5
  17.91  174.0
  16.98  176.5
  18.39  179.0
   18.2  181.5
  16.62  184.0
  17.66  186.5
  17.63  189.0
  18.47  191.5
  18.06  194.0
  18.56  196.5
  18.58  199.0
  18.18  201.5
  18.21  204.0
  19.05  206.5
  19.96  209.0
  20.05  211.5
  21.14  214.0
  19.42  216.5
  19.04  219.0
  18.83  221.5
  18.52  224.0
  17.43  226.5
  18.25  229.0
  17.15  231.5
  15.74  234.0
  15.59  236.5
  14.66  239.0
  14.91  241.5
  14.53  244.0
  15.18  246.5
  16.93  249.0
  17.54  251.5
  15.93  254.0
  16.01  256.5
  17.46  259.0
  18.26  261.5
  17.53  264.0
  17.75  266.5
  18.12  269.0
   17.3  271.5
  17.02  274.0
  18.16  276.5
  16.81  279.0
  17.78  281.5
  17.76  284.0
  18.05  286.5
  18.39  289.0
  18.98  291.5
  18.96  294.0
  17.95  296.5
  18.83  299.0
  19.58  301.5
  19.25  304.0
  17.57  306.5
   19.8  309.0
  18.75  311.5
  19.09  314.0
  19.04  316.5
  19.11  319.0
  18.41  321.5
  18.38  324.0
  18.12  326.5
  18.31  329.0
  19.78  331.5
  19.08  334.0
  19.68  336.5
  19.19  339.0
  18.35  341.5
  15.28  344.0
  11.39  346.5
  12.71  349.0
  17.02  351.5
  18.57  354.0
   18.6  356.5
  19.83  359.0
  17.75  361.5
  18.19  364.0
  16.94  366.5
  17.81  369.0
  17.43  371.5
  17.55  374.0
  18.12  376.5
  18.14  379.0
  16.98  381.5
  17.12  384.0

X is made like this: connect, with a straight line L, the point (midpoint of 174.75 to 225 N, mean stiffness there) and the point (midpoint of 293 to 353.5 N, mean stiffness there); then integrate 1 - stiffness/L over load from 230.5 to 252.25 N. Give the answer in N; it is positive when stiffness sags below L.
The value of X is 3.1 N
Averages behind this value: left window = 18.6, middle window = 15.7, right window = 18.1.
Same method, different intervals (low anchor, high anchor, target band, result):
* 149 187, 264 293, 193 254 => 2.6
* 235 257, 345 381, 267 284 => -1.6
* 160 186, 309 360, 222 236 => 0.6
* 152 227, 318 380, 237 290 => 4.0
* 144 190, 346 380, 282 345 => -2.9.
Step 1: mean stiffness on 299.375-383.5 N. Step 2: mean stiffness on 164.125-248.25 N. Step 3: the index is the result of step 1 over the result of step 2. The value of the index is 1.01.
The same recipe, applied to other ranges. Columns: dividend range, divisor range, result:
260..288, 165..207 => 0.98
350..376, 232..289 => 1.07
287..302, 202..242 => 1.04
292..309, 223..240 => 1.12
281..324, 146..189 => 0.97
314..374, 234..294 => 1.05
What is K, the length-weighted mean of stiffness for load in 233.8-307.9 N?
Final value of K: 17.3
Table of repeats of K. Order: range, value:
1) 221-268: 16.7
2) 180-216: 18.6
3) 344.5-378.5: 17.1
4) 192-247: 17.8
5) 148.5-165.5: 20.7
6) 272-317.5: 18.4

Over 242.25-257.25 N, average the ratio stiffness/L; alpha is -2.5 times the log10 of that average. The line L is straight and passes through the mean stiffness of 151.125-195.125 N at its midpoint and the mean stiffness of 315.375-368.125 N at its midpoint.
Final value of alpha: 0.15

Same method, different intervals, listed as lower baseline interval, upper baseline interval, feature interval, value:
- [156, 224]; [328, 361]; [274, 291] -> 0.01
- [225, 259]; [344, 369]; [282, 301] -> -0.12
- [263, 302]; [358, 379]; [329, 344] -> -0.05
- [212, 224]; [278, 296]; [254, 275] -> 0.07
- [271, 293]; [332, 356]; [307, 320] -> -0.10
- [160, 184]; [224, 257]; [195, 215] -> -0.11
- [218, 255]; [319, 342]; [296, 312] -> -0.04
